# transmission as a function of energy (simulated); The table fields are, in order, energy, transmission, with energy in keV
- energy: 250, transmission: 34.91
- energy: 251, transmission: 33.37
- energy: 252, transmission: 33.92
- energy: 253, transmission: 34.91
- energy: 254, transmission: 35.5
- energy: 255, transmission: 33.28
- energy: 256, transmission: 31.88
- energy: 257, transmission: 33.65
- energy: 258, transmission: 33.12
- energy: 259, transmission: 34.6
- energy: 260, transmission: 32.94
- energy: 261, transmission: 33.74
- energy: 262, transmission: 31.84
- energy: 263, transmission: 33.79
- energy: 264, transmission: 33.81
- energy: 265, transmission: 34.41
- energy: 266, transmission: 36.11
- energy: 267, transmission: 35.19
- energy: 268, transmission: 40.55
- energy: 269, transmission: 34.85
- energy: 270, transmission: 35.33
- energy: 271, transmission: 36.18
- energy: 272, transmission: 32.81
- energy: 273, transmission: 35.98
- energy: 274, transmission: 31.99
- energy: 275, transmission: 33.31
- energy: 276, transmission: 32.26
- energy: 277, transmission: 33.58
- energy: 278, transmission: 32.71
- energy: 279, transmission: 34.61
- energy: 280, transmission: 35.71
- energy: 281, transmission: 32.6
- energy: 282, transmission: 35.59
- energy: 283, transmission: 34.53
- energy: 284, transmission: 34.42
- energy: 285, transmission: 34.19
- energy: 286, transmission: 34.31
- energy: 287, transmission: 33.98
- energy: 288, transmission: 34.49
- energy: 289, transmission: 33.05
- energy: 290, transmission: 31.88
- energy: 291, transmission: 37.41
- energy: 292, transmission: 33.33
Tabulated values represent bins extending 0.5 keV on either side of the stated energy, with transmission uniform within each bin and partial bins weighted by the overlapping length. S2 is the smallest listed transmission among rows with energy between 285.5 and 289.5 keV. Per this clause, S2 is 33.05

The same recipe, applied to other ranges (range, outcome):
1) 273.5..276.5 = 31.99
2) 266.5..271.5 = 34.85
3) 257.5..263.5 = 31.84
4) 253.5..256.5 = 31.88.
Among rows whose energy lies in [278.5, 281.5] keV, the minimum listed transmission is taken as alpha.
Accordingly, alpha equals 32.6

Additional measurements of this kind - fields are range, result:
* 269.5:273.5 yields 32.81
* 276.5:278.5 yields 32.71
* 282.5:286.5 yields 34.19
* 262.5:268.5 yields 33.79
